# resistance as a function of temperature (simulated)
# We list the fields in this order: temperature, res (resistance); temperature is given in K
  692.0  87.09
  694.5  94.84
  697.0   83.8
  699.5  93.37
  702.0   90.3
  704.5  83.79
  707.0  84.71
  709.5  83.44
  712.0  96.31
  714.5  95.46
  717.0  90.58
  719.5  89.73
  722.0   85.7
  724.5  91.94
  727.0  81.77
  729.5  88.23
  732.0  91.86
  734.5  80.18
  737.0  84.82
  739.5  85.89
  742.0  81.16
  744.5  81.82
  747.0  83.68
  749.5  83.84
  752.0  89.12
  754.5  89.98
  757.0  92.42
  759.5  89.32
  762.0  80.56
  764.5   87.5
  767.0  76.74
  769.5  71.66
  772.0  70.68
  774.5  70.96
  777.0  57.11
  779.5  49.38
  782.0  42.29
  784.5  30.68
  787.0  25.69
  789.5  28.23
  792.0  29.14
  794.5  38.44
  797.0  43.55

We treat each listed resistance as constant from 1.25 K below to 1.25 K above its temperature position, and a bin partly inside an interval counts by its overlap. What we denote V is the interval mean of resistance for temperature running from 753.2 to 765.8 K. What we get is 87.9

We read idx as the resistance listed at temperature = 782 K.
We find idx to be 42.29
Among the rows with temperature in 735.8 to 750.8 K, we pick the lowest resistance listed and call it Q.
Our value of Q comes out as 81.16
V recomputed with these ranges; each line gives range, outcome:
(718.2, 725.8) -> 89.1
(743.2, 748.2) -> 82.7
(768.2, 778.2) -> 67.7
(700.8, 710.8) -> 85.6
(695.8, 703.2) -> 89.2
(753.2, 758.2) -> 91.2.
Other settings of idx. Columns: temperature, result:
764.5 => 87.5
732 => 91.86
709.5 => 83.44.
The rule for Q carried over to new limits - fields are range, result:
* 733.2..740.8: 80.18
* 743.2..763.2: 80.56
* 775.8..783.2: 42.29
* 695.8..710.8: 83.44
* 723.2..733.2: 81.77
